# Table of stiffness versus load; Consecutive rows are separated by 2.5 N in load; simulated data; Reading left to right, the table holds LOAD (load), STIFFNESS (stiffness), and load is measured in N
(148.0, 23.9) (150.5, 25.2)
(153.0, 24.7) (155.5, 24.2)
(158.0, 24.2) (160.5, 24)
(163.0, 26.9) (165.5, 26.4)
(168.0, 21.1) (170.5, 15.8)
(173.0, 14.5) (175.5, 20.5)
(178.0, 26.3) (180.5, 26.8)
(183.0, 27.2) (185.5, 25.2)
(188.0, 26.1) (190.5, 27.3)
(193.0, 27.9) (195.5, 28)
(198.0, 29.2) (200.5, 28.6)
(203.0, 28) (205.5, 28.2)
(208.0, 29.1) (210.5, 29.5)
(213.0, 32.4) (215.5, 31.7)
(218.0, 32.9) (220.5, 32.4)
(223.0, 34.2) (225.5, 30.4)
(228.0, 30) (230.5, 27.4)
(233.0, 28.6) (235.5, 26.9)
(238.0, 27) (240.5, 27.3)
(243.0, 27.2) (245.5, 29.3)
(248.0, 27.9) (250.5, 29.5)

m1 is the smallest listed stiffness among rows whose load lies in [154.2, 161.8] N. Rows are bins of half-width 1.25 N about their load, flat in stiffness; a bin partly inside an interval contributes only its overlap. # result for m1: 24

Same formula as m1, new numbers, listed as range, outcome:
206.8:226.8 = 29.1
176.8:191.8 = 25.2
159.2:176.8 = 14.5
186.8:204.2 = 26.1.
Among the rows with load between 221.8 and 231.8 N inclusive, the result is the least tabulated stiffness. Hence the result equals 27.4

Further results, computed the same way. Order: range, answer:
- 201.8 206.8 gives 28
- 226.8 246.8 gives 26.9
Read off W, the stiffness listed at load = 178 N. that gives 26.3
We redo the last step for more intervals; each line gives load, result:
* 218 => 32.9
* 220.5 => 32.4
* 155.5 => 24.2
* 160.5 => 24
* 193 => 27.9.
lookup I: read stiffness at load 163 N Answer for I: 26.9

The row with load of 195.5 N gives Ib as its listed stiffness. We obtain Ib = 28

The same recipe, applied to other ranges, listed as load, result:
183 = 27.2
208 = 29.1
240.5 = 27.3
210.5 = 29.5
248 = 27.9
